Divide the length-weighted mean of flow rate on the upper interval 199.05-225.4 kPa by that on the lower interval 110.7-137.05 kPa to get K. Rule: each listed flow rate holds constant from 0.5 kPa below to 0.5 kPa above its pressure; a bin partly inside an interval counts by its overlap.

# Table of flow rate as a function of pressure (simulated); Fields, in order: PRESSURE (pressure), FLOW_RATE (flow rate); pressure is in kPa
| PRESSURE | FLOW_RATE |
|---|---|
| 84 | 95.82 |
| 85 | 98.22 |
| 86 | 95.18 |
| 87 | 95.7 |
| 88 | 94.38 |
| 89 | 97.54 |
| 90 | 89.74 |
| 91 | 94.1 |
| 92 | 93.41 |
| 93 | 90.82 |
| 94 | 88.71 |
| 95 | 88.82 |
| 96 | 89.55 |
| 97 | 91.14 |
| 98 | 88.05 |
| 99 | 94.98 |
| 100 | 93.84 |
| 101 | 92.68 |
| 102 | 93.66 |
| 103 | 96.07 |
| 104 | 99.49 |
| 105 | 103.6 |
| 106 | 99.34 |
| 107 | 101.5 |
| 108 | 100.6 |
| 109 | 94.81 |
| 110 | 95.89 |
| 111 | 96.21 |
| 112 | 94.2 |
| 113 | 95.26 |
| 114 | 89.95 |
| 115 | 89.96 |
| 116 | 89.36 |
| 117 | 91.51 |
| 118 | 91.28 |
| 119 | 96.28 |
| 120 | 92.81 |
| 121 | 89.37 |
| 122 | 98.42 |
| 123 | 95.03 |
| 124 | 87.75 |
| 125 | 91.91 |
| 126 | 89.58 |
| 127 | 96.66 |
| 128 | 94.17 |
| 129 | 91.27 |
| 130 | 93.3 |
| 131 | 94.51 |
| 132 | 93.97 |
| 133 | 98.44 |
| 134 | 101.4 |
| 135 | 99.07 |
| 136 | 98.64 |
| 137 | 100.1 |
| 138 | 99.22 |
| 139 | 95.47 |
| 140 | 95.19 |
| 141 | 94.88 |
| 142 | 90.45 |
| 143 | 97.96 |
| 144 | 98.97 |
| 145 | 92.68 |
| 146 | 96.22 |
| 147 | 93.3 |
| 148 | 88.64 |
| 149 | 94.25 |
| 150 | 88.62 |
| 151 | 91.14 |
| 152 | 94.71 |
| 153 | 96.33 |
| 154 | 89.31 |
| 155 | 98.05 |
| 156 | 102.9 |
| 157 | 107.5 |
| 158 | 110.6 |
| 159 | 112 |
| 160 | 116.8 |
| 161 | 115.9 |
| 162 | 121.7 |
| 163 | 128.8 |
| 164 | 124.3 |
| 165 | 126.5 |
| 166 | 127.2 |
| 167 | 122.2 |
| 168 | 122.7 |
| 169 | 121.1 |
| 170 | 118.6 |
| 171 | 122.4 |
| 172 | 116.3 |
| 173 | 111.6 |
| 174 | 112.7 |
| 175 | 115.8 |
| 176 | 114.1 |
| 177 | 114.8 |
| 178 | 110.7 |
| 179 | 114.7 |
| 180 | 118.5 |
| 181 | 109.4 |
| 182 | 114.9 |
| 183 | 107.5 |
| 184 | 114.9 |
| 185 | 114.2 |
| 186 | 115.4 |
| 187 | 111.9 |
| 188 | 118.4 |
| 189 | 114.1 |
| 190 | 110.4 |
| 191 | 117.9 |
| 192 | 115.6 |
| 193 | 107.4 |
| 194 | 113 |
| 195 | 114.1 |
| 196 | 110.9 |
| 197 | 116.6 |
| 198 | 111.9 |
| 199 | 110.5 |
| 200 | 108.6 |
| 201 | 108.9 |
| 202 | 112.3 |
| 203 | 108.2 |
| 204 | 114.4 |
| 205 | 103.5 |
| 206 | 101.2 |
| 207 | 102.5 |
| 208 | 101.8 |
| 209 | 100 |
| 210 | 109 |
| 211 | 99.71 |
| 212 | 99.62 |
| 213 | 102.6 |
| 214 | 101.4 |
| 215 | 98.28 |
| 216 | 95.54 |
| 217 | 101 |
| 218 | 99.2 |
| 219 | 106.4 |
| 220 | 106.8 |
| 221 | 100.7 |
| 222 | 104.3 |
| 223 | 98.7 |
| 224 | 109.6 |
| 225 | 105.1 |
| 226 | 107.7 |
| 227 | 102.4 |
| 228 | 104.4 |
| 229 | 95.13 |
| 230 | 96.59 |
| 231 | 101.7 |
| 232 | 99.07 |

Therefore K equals 1.11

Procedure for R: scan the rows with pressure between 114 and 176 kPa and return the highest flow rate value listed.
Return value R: 128.8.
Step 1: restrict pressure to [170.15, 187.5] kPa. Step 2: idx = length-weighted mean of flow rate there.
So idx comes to 114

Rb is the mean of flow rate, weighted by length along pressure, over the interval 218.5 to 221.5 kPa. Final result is 105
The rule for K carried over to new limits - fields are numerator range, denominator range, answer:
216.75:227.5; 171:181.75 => 0.91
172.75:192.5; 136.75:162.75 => 1.14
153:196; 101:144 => 1.20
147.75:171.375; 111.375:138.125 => 1.17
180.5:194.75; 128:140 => 1.17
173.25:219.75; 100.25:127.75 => 1.16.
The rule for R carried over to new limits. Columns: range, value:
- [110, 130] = 98.42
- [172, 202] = 118.5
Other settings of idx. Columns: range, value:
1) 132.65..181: 107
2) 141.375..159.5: 96.9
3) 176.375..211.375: 111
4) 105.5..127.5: 94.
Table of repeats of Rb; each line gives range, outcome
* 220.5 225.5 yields 104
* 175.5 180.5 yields 115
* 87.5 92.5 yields 93.8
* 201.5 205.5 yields 110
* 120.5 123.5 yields 94.3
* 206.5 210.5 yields 103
